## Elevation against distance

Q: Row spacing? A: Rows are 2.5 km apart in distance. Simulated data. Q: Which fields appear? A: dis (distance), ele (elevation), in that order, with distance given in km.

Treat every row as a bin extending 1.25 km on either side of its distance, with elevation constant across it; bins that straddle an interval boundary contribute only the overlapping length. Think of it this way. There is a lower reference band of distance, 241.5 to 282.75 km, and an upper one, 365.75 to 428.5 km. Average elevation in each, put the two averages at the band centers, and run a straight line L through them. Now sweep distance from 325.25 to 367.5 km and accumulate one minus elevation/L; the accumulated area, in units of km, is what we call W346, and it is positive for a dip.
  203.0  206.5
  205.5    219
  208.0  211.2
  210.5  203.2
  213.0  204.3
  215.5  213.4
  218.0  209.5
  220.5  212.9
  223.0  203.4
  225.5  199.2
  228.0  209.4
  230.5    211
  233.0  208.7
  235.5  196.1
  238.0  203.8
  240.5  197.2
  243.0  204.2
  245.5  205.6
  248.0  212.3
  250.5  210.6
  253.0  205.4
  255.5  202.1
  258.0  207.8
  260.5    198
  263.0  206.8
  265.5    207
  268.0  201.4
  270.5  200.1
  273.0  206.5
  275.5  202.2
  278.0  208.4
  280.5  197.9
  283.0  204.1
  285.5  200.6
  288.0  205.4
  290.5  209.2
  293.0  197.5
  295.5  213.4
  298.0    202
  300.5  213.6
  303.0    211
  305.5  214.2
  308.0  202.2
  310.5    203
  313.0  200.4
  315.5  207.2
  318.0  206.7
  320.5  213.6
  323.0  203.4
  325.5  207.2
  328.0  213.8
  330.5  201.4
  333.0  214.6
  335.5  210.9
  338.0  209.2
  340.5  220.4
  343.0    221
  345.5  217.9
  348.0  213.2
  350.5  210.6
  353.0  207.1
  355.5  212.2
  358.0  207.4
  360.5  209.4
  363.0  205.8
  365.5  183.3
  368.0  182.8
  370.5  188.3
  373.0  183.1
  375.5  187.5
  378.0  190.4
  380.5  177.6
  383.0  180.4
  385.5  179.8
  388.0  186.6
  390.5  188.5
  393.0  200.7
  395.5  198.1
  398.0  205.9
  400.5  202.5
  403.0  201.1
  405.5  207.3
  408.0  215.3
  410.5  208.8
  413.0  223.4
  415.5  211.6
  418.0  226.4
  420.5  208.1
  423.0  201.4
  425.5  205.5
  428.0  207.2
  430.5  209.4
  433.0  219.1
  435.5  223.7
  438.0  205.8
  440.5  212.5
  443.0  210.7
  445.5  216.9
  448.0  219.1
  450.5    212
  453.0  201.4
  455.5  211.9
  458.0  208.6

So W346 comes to -1.8 km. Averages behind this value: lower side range 205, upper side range 198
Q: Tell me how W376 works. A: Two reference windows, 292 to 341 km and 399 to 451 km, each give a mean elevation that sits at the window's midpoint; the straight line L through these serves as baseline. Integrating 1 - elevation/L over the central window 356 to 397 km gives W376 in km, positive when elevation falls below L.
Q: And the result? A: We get 3.7 km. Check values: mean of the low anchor 208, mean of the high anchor 212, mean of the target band 191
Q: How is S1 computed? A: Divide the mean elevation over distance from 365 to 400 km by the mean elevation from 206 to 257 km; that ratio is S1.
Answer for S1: 0.91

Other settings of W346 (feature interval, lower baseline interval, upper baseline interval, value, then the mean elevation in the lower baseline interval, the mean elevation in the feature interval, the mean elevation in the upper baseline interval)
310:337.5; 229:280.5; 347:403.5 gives -1.1 km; 205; 208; 196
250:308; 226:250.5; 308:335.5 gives 0.3 km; 205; 205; 207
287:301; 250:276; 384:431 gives -0.2 km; 204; 207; 204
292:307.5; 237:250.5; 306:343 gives -0.1 km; 205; 208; 209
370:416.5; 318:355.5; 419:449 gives 3.3 km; 212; 197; 212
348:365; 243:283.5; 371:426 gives -0.6 km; 205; 208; 199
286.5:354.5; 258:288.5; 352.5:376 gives -3.2 km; 203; 209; 197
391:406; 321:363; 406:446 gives 0.7 km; 211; 202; 213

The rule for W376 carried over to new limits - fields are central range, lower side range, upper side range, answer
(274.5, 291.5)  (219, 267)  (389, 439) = 0.18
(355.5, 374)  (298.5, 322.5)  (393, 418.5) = 1.14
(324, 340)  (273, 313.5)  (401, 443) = -0.21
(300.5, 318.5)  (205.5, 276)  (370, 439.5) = -0.25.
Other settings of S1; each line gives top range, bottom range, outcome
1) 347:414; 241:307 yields 0.96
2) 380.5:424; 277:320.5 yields 0.98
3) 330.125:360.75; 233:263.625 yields 1.04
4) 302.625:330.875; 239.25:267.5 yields 1.01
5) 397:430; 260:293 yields 1.03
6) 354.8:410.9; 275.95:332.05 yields 0.95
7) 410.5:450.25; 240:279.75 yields 1.04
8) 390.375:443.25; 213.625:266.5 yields 1.02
